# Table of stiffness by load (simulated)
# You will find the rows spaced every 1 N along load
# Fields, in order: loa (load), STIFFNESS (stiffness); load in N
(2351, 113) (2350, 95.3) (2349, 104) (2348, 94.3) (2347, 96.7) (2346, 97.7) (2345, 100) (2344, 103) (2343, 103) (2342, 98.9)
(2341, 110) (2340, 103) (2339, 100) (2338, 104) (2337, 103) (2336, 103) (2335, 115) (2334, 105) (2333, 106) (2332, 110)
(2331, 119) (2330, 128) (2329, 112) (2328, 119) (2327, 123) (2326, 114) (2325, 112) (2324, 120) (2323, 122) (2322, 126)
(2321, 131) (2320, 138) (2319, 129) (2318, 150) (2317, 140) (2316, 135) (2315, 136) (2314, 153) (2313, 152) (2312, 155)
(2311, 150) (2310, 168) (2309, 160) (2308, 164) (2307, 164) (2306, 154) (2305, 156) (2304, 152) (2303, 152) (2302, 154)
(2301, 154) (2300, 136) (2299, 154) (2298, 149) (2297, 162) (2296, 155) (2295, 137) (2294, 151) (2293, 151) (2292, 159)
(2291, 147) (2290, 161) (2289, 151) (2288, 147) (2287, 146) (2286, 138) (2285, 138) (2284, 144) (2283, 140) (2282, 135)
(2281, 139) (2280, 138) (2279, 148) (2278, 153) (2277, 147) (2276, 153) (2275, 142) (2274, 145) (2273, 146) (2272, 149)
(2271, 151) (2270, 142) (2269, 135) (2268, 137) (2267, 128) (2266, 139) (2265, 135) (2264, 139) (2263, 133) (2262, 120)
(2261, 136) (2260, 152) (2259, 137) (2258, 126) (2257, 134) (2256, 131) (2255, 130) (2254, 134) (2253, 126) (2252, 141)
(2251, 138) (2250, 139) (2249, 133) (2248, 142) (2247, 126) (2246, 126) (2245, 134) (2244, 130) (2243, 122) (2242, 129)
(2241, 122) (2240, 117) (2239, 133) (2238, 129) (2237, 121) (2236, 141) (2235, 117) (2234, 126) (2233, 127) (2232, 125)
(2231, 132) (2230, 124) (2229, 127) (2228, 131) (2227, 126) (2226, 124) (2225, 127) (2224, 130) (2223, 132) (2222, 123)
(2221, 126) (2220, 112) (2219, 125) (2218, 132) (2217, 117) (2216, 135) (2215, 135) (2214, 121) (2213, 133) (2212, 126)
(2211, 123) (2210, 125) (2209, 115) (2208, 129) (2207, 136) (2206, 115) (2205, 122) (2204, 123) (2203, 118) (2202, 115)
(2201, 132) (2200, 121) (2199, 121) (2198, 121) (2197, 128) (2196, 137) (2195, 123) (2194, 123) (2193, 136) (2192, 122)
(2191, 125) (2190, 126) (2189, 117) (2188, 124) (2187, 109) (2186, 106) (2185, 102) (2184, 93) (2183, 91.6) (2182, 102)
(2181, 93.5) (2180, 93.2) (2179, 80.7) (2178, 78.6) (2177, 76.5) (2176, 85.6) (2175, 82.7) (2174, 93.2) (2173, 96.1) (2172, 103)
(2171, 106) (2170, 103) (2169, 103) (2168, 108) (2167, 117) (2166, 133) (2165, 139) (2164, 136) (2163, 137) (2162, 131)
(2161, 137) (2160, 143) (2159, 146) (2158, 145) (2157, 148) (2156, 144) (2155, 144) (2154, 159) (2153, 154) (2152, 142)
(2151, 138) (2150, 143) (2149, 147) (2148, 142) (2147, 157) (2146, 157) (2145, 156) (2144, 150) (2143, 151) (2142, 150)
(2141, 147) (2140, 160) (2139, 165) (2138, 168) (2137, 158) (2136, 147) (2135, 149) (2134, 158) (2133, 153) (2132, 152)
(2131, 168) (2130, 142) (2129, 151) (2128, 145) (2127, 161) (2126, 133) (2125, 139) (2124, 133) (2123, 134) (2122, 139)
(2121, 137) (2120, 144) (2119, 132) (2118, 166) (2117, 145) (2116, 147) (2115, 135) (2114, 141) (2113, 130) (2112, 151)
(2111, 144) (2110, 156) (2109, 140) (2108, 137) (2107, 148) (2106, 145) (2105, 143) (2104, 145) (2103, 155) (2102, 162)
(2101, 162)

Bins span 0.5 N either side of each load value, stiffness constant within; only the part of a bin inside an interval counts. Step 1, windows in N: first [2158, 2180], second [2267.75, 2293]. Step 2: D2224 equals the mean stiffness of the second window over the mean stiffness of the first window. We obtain 1.3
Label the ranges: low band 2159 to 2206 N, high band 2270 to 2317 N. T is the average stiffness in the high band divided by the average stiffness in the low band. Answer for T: 1.31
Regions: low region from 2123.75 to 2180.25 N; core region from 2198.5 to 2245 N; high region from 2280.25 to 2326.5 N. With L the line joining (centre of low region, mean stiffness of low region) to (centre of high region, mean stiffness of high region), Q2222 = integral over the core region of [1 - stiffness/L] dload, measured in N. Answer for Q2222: 4.7 N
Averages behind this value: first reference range 135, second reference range 145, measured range 126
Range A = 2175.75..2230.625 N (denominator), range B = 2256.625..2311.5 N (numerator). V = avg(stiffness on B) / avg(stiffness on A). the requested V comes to 1.24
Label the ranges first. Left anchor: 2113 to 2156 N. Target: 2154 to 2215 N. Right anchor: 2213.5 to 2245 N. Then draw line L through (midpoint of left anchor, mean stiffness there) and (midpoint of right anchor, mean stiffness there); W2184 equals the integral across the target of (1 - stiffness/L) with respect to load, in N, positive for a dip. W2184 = 8.25 N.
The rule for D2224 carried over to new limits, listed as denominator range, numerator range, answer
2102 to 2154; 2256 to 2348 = 0.91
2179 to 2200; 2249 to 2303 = 1.25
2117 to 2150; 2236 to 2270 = 0.88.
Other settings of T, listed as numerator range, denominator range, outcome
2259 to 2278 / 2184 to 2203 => 1.17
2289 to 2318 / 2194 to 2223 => 1.22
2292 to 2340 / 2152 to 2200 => 1.15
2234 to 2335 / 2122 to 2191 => 1.06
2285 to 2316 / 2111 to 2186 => 1.14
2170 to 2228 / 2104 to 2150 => 0.78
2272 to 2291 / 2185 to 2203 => 1.19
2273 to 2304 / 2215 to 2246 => 1.17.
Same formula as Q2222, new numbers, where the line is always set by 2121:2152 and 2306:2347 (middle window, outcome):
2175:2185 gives 3.83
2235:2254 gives 0.71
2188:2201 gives 1.52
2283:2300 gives -2.58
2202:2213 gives 1.32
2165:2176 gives 3.02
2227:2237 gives 0.70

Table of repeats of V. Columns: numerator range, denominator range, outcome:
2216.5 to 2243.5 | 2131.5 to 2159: 0.83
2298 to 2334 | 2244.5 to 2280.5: 1.00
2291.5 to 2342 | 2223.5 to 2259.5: 1.04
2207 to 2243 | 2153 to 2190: 1.10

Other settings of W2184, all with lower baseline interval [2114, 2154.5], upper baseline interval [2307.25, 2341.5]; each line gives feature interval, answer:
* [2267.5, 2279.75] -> -1.2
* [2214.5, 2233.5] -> 1.6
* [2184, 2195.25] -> 1.9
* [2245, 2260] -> 0.2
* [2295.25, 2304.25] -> -1.5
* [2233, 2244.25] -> 0.9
